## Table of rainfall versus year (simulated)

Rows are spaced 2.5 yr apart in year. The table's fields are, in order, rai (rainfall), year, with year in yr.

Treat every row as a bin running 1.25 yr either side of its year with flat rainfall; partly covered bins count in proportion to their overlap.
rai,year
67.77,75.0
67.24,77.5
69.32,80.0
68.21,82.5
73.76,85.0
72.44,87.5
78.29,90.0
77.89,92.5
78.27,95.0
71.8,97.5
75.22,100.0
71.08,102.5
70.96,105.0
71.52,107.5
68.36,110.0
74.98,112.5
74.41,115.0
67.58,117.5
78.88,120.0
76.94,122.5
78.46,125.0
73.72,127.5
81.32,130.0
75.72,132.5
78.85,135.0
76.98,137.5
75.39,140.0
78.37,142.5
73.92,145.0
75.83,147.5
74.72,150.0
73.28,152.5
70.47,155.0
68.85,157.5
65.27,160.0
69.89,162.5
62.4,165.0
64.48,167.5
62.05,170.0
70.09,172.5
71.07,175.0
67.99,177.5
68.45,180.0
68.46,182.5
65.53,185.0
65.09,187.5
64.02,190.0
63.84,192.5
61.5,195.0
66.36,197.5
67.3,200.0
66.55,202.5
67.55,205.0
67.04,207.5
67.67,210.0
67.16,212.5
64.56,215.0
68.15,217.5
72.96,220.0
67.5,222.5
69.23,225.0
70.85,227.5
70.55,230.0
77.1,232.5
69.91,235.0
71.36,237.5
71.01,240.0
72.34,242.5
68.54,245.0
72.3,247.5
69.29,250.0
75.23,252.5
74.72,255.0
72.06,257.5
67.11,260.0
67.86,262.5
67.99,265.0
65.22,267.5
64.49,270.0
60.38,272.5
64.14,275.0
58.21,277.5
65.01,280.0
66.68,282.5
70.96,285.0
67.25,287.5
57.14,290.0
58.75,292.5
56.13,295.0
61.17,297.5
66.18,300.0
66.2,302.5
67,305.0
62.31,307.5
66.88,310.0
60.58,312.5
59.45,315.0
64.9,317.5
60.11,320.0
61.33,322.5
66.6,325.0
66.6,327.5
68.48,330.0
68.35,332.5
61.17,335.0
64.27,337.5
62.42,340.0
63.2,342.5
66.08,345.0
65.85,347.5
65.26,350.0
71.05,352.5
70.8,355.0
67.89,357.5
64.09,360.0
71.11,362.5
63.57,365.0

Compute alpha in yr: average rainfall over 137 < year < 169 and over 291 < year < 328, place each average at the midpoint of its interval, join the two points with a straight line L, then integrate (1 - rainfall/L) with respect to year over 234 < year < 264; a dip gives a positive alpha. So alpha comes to -2.2 yr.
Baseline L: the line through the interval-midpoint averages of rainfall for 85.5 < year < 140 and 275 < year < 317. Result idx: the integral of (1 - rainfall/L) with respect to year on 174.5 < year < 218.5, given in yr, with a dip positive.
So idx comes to 1.9 yr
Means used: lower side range 74.9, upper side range 63.2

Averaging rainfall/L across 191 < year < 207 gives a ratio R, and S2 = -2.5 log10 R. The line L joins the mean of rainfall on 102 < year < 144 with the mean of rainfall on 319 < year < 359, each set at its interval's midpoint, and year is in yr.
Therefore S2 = 0.097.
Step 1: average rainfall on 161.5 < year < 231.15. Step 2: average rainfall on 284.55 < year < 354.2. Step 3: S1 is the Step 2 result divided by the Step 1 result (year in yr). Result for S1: 1.0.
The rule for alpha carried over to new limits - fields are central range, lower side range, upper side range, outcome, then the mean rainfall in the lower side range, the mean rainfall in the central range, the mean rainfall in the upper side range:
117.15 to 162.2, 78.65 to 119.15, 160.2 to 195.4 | -3.48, 72.8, 74.7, 66.1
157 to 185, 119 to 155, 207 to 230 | 2.30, 76.4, 67.1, 68.5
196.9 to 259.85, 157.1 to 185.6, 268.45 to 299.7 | -4.94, 67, 69.9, 62.7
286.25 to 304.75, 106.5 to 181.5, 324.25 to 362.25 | 1.53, 72.3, 62.1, 66.3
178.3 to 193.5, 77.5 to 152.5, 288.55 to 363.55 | 1.09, 74.4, 66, 64.4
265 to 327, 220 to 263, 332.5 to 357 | 4.48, 71.1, 63.3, 65.8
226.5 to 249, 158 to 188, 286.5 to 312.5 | -2.36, 66.8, 71.5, 62.7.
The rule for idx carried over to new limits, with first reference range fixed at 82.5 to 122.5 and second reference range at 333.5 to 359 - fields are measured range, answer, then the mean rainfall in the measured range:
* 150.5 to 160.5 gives 0.2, 70.2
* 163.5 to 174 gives 1.0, 65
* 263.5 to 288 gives 1.1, 65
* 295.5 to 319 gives 1.2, 63.6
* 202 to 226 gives 0.7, 67.9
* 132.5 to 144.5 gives -0.8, 77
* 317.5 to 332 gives 0.4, 64.8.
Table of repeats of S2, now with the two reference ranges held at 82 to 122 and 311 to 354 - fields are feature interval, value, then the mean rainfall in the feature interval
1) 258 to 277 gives 0.029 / 65.3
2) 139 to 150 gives -0.057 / 75.8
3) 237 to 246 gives -0.043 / 70.8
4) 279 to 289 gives -0.014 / 67.3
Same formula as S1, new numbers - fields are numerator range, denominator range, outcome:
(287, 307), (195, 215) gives 0.94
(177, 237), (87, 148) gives 0.90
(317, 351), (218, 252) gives 0.91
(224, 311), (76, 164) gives 0.91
